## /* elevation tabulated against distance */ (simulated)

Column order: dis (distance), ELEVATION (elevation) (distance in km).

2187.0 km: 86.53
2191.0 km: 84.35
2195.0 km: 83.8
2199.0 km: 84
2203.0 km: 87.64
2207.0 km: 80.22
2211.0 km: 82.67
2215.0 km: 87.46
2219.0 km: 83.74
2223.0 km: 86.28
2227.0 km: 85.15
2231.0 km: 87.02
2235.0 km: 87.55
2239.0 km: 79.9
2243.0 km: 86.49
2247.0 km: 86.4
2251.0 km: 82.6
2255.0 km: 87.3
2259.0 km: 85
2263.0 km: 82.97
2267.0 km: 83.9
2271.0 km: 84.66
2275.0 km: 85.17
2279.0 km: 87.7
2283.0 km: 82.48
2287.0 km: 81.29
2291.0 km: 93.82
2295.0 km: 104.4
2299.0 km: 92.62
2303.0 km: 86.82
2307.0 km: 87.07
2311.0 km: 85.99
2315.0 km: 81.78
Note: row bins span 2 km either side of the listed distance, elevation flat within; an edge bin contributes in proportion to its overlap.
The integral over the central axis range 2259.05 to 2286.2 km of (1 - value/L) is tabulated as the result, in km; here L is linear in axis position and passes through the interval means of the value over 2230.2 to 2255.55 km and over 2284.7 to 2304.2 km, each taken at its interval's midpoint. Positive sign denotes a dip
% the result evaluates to 1.4 km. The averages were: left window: 85.1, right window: 91.9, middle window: 84.4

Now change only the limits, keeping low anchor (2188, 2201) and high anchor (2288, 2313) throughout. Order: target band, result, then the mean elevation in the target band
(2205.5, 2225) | 0.3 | 84.2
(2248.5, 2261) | 0.5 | 85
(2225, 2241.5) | 0.4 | 85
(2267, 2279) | 0.6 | 85.2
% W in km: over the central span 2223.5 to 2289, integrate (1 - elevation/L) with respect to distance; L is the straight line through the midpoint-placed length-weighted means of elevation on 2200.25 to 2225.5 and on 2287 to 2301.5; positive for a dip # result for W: 3.7 km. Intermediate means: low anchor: 84.7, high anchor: 94.4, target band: 84.8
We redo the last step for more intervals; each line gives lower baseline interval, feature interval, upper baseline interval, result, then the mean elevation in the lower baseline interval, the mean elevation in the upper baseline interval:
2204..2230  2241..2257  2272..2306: 0.2 km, 84.5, 89.1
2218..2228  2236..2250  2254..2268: 0.1 km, 85.2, 84.7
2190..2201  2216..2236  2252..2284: -0.4 km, 84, 84.9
